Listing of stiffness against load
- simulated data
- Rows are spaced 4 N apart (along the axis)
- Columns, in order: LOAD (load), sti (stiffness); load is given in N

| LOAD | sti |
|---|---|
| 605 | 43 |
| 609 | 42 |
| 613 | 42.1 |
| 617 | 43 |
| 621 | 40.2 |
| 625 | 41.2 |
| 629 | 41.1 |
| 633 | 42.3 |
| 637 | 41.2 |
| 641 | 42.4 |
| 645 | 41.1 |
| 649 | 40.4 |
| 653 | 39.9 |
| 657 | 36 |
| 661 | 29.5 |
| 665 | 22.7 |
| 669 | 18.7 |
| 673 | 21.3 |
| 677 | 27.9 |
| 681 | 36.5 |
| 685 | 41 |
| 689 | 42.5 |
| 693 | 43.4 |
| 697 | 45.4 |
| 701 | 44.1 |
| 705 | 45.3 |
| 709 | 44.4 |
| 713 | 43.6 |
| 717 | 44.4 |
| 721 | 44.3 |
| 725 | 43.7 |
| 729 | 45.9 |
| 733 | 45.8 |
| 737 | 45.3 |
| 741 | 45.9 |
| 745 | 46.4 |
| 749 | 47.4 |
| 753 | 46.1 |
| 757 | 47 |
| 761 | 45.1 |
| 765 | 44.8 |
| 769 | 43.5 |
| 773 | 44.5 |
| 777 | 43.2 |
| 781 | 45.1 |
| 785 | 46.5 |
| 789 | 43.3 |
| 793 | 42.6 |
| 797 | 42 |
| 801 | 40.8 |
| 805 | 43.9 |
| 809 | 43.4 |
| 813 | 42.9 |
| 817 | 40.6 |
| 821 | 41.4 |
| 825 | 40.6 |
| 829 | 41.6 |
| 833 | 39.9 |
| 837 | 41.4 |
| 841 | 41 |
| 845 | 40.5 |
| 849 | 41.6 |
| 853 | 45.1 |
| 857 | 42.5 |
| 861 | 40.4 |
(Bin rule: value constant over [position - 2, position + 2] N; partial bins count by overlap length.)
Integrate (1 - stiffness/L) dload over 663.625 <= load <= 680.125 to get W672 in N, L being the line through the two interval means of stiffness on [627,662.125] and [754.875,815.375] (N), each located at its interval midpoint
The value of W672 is 6.9 N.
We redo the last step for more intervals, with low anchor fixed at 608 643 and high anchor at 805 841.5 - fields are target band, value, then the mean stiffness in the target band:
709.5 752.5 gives -3.7 N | 45.3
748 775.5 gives -2.5 N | 45.4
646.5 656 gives 0.4 N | 39.8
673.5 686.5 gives 2.6 N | 33.3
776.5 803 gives -1.1 N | 43.4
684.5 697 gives -0.4 N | 43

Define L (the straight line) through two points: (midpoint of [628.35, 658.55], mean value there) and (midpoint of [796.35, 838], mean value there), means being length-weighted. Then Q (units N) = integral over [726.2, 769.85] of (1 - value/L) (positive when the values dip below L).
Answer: -4.8 N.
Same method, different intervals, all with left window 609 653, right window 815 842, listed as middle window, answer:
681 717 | -1.8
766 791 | -2.0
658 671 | 5.3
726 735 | -1.0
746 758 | -1.6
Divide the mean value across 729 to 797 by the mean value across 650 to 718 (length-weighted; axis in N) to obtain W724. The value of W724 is 1.23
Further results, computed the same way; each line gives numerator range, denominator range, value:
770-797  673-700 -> 1.15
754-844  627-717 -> 1.13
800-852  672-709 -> 1.06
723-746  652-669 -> 1.52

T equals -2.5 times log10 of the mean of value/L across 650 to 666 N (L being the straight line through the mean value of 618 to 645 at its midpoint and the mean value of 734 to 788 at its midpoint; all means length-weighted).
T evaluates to 0.26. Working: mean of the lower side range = 41.4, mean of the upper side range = 45.4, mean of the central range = 33.1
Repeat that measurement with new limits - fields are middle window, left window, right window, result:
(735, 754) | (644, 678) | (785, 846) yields -0.25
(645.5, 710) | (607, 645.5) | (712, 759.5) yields 0.20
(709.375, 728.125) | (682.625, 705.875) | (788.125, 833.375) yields -0.03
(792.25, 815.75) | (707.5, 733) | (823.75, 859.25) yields 0.00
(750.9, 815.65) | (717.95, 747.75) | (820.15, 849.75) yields -0.02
